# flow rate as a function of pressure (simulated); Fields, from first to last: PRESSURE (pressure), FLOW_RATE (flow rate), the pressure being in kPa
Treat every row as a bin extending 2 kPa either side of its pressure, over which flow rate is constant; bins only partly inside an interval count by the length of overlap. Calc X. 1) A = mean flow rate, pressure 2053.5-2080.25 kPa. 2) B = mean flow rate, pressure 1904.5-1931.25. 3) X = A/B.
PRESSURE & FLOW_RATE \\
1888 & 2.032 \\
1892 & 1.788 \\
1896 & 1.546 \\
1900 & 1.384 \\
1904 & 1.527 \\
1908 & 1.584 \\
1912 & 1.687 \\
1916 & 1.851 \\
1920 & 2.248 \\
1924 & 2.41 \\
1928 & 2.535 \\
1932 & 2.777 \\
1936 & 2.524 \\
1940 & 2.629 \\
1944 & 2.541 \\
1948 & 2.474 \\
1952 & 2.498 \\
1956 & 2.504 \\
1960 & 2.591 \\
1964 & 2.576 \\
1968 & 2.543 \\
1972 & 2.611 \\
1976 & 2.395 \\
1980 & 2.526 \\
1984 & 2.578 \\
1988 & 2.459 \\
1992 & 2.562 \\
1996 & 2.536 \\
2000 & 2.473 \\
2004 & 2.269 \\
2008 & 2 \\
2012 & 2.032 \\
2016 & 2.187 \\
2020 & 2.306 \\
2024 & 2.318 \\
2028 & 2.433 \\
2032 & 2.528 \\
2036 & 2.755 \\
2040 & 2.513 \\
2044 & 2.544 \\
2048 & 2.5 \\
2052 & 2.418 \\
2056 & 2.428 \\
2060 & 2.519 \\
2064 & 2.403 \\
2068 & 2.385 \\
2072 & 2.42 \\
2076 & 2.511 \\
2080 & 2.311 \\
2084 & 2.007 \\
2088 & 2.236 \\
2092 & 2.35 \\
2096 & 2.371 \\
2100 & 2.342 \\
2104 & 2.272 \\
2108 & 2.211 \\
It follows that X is 1.18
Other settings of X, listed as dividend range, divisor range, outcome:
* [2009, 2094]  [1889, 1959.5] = 1.10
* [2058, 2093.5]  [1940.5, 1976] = 0.93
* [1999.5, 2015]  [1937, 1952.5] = 0.85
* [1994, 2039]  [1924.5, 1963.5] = 0.92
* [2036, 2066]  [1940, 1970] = 0.98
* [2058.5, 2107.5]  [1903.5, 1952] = 1.03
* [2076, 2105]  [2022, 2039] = 0.91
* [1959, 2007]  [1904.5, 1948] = 1.10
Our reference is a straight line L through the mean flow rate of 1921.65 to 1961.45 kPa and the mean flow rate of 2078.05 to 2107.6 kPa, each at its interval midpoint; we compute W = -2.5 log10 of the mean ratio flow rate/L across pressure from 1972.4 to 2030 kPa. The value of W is 0.03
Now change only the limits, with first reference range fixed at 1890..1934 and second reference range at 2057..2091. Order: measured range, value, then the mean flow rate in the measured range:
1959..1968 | -0.236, 2.57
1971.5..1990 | -0.185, 2.51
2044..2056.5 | -0.080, 2.47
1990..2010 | -0.099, 2.37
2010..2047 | -0.078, 2.4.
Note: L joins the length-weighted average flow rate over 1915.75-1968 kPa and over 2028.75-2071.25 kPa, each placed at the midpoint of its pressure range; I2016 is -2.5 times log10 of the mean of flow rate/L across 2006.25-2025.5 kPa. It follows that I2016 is 0.15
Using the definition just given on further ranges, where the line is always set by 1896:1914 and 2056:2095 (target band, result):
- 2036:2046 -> -0.18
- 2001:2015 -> -0.05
